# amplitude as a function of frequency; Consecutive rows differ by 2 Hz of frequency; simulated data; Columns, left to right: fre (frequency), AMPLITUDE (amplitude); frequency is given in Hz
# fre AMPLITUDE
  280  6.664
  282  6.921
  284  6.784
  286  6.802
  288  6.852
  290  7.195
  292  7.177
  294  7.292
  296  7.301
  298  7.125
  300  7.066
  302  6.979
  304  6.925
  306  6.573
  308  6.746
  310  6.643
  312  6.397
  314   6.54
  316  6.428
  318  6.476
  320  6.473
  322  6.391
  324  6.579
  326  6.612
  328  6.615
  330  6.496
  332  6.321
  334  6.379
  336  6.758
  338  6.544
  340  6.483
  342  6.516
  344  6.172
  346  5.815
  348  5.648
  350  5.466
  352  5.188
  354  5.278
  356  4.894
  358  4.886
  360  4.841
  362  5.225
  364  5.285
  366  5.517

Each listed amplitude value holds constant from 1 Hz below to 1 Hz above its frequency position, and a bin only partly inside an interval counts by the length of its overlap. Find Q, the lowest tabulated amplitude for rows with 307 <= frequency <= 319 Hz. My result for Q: 6.397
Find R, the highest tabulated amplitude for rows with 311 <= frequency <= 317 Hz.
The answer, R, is 6.54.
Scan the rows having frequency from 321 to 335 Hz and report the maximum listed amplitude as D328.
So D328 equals 6.615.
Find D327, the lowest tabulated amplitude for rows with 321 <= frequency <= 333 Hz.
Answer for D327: 6.321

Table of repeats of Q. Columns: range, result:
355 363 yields 4.841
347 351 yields 5.466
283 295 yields 6.784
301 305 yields 6.925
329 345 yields 6.172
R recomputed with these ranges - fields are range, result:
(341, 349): 6.516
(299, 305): 7.066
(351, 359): 5.278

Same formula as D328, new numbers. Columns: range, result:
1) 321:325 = 6.579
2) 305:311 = 6.746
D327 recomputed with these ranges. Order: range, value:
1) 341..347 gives 5.815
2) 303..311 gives 6.573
